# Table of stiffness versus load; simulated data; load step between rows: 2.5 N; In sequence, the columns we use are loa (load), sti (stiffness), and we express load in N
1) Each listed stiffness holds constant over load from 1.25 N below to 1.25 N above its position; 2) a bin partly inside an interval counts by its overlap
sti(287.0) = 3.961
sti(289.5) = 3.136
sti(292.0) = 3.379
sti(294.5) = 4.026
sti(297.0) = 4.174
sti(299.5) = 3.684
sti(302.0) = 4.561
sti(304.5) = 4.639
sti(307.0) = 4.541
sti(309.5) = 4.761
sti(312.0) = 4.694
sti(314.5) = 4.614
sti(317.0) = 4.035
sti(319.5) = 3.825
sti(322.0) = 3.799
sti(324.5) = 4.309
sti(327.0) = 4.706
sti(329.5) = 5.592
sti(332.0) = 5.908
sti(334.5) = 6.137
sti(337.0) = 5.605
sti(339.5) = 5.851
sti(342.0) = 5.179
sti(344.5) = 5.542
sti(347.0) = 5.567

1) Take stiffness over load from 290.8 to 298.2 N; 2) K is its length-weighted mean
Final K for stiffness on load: 3.86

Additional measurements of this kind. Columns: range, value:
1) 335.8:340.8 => 5.72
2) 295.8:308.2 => 4.32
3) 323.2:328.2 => 4.5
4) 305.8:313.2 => 4.67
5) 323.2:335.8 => 5.33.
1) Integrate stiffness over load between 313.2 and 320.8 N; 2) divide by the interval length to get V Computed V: 4.16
